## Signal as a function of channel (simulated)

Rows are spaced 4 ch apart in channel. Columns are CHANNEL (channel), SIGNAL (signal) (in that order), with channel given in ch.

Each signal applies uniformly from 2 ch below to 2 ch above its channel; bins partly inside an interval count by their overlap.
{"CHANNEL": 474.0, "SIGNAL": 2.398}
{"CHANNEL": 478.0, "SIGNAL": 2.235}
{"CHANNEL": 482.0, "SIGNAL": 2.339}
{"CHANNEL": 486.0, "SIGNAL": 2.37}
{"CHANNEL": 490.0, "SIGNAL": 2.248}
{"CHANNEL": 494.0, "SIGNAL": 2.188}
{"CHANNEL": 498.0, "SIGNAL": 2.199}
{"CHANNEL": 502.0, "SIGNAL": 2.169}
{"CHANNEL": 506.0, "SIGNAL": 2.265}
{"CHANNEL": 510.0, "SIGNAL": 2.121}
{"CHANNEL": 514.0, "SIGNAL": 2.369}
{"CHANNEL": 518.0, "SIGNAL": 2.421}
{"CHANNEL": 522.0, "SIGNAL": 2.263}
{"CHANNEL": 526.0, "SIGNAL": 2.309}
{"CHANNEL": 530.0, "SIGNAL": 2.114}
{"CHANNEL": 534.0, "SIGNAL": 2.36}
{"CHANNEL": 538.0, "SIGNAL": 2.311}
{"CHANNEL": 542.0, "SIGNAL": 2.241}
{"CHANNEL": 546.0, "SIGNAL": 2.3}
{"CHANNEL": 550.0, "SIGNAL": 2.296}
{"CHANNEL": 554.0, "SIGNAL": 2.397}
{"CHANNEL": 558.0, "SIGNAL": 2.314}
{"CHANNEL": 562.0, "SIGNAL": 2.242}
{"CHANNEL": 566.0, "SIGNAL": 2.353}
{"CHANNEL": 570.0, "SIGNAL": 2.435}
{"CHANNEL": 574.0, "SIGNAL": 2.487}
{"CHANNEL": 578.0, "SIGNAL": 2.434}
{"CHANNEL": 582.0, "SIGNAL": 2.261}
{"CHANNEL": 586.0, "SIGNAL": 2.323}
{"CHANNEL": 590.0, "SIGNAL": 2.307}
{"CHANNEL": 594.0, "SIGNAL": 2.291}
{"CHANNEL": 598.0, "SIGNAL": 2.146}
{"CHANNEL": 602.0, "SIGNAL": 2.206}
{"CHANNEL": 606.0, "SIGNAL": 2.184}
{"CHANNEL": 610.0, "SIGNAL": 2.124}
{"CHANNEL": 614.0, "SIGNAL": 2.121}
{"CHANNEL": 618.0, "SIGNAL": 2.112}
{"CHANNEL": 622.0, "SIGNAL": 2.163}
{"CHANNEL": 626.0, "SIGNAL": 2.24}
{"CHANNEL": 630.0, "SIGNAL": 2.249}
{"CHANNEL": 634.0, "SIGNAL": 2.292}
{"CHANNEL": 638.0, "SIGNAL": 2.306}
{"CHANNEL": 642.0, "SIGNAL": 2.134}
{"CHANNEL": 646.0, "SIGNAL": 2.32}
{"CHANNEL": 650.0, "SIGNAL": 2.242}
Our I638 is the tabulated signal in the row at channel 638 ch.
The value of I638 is 2.306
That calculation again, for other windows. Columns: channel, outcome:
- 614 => 2.121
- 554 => 2.397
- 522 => 2.263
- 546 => 2.3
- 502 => 2.169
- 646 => 2.32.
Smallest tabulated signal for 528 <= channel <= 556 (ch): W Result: 2.114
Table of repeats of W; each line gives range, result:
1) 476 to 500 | 2.188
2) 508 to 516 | 2.121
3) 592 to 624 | 2.112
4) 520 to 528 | 2.263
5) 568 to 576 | 2.435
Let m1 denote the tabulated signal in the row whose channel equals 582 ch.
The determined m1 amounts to 2.261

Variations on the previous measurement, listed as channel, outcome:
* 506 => 2.265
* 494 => 2.188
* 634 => 2.292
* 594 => 2.291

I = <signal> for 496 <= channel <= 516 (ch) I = 2.22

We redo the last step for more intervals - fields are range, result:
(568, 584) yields 2.4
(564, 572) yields 2.39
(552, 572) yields 2.35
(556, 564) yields 2.28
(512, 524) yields 2.35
